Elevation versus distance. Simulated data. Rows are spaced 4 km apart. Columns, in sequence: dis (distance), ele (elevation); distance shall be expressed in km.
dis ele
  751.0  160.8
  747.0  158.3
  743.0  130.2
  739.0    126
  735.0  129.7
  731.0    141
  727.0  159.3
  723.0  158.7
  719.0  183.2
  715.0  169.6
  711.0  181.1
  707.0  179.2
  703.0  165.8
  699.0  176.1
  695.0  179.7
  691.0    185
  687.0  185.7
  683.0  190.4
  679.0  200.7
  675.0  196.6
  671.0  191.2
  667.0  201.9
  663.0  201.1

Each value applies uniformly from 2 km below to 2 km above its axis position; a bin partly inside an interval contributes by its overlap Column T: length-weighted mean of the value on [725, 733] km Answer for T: 150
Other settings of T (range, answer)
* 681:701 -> 183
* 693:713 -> 176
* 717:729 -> 167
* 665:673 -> 197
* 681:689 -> 188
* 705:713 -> 180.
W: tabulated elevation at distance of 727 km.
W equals 159.3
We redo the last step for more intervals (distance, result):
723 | 158.7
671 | 191.2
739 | 126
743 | 130.2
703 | 165.8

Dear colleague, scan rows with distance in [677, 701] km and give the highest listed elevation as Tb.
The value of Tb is 200.7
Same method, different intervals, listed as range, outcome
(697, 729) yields 183.2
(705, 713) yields 181.1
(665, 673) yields 201.9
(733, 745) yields 130.2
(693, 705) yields 179.7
